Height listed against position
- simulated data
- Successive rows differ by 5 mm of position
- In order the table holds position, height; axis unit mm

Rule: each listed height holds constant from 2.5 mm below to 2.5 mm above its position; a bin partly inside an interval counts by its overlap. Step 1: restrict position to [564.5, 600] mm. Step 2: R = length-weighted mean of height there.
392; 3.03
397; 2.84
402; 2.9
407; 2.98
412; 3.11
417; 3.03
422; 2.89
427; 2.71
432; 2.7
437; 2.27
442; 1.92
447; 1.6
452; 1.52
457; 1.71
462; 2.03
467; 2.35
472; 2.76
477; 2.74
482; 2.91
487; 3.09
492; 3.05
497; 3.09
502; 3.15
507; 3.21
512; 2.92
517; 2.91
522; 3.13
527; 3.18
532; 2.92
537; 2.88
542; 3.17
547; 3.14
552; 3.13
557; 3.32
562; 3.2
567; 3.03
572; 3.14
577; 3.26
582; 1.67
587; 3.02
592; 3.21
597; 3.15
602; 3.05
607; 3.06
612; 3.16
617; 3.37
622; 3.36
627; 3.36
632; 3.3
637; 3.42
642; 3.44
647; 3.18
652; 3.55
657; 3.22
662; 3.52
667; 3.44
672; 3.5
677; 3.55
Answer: 2.93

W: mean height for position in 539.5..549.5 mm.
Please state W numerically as 3.16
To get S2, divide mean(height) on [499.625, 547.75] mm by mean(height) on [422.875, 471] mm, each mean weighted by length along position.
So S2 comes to 1.4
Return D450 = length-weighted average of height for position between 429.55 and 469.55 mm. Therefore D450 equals 2.01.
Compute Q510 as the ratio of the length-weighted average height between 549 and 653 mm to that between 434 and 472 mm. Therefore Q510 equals 1.6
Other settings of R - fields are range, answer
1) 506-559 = 3.08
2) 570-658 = 3.16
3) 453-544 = 2.82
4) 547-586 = 2.98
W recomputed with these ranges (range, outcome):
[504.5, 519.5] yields 3.01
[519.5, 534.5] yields 3.08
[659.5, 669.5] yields 3.48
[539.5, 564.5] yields 3.19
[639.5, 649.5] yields 3.31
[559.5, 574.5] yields 3.12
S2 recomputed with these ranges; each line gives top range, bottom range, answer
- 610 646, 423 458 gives 1.58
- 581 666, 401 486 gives 1.29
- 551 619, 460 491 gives 1.14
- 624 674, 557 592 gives 1.15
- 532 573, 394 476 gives 1.26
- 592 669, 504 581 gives 1.07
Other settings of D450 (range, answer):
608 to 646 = 3.33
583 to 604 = 3.01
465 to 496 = 2.84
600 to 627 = 3.22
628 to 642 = 3.37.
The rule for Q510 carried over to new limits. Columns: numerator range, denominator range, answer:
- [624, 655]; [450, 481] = 1.51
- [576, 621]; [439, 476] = 1.48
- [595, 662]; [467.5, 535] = 1.10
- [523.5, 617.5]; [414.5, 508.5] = 1.19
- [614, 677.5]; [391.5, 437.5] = 1.19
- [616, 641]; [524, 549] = 1.10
